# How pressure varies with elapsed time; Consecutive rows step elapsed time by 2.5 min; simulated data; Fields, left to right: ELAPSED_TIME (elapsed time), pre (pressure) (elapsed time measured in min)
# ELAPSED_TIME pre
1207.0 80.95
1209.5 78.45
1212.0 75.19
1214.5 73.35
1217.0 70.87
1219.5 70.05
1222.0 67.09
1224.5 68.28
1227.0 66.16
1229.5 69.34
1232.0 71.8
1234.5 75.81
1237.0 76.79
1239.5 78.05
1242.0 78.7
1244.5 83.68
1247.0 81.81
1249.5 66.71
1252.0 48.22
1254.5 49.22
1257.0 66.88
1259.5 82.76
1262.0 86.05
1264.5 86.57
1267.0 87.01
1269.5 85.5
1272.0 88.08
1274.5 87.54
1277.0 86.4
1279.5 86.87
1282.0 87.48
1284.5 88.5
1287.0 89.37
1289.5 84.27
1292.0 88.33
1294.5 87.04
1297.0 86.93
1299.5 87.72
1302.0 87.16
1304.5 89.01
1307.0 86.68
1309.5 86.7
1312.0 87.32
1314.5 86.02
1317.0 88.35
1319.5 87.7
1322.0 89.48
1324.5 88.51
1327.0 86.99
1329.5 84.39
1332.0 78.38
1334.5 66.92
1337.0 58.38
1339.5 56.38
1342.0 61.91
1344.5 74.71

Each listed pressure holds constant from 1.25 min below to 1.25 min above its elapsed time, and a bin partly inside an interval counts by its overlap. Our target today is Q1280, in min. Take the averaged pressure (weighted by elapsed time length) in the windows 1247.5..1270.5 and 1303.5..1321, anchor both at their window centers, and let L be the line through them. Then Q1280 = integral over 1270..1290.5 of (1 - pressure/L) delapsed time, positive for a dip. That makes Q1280 -2.2 min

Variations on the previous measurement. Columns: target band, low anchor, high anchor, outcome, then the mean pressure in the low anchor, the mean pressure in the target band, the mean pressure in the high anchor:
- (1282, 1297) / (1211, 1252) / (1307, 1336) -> -1.35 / 72.6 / 87.5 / 84.5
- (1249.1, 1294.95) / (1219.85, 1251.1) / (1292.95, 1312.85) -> 0.17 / 73.3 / 80.8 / 87.3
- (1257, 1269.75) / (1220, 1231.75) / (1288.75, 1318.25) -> -1.05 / 68.2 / 83.8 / 87.2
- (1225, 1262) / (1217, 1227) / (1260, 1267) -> 2.72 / 68.5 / 71.6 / 86.1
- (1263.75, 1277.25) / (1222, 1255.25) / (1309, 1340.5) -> -2.31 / 70.5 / 86.9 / 80.5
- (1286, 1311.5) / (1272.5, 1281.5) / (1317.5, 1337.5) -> -0.83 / 87.1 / 87.3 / 81.2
